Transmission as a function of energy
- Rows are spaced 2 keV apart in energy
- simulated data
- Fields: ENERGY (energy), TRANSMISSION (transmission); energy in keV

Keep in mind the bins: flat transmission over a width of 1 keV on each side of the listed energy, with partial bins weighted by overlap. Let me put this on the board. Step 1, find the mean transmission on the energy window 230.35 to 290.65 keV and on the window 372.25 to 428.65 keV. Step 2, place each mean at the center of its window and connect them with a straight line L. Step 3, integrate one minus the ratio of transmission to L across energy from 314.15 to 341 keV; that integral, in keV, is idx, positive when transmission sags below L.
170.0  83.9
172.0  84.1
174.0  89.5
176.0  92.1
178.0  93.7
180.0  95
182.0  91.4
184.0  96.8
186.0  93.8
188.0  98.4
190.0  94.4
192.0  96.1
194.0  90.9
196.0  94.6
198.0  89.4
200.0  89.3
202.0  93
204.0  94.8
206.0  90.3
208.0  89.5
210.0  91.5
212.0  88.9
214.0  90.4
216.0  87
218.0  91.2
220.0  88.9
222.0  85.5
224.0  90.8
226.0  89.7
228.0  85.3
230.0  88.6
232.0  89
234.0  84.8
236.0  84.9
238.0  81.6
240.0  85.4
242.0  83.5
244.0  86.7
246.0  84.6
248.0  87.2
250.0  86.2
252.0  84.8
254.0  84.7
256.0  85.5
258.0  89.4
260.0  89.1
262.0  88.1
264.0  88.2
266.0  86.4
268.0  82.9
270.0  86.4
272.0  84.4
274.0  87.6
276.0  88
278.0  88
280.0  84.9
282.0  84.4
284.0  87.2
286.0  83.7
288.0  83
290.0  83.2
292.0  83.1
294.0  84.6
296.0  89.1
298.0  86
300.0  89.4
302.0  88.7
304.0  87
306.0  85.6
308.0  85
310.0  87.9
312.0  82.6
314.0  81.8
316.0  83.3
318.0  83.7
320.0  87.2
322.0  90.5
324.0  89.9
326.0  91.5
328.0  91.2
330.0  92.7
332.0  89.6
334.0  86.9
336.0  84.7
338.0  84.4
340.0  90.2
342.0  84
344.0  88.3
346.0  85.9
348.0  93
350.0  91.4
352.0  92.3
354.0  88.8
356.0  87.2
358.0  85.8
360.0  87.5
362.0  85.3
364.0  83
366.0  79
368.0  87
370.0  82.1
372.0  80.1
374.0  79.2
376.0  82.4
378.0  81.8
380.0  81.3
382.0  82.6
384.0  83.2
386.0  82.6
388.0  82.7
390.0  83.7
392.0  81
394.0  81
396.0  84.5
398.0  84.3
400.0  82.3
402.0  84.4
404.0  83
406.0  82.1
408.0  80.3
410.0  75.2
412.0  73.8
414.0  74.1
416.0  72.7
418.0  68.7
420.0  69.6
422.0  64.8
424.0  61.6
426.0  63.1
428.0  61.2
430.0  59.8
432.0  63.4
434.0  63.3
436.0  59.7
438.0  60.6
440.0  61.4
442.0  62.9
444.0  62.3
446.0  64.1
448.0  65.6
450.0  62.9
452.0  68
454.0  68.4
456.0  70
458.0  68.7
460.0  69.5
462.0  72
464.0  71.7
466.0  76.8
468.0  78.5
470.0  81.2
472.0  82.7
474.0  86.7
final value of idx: -2.0 keV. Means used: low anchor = 85.8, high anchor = 77.5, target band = 87.9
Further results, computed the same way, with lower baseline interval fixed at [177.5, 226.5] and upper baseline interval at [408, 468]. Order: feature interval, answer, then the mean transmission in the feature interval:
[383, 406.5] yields -3.7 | 82.9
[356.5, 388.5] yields -3.9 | 82.9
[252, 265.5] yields -0.2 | 87.3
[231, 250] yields 0.5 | 85.3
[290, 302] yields -0.6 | 86.4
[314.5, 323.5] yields -0.7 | 86.1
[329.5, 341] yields -1.5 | 87.9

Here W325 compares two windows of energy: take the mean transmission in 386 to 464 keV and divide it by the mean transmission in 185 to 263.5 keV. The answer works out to 0.80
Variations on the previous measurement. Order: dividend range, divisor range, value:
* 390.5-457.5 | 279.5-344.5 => 0.81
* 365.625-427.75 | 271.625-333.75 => 0.90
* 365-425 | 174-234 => 0.87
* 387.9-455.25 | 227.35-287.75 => 0.82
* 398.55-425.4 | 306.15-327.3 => 0.87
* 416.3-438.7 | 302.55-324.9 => 0.74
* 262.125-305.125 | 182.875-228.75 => 0.94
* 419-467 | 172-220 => 0.71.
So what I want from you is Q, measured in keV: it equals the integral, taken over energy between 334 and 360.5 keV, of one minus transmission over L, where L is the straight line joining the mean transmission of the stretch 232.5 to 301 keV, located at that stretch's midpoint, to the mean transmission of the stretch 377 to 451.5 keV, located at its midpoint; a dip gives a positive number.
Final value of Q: -3.1 keV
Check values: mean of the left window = 85.8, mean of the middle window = 87.9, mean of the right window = 72.7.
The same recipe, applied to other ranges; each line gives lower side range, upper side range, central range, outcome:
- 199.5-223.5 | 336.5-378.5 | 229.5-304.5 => 2.0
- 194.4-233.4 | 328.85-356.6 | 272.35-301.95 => 1.1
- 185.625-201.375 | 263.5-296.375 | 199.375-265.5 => 1.5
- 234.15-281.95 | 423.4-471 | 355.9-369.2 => -1.7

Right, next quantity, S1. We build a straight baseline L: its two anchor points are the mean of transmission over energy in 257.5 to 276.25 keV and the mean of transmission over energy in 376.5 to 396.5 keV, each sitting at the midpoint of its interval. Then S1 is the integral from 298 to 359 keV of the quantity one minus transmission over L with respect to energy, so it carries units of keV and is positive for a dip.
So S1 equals -2.2 keV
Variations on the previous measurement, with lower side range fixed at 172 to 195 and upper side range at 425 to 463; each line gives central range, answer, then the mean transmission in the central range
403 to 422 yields -1.9 keV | 74.9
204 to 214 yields 0.0 keV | 90.6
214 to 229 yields 0.1 keV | 88.5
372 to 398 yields -4.1 keV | 82.2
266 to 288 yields -0.7 keV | 85.7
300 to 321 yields -1.6 keV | 85.5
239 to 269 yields -0.2 keV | 86.2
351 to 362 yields -2.0 keV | 88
